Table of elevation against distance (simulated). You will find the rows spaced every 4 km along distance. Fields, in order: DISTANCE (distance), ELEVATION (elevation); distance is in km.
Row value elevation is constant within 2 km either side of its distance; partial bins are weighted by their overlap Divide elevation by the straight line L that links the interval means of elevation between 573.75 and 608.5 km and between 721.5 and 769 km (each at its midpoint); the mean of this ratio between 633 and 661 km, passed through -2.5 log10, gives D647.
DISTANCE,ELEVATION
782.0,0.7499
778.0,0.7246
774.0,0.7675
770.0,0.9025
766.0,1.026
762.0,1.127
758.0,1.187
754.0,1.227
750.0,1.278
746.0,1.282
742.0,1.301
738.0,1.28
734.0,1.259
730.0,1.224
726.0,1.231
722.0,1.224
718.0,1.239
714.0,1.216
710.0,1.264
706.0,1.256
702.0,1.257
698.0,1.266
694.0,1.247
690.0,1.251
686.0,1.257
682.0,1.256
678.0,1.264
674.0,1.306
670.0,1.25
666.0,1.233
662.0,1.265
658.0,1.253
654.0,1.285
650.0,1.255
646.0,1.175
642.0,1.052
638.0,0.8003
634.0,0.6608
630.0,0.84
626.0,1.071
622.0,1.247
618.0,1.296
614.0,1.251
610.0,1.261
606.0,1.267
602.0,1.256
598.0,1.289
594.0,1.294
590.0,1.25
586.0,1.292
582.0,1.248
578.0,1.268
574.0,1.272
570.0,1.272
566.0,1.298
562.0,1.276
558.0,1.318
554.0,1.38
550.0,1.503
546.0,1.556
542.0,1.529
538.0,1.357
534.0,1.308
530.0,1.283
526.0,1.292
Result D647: 0.15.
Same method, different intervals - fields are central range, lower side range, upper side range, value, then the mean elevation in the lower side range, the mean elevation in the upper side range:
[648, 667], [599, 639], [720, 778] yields -0.127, 1.11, 1.15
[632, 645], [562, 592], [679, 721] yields 0.411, 1.27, 1.25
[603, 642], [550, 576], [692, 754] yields 0.197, 1.32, 1.25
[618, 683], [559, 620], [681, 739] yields 0.107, 1.27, 1.25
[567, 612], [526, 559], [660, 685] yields 0.066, 1.4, 1.26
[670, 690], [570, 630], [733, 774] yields -0.057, 1.24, 1.16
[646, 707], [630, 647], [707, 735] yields -0.197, 0.897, 1.24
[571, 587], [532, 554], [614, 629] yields 0.048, 1.44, 1.19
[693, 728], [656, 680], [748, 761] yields -0.002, 1.26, 1.22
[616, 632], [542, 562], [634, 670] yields 0.103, 1.43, 1.14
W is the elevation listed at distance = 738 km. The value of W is 1.28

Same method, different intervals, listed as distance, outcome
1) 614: 1.251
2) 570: 1.272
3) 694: 1.247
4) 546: 1.556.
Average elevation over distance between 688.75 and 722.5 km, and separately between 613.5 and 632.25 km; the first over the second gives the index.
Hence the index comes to 1.11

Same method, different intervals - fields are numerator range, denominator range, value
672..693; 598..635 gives 1.10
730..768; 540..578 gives 0.89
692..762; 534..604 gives 0.94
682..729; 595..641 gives 1.12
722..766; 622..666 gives 1.14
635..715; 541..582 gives 0.89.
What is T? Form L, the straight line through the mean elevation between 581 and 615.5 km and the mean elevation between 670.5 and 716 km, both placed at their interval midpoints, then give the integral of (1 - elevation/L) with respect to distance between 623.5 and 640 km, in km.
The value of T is 5.3 km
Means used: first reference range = 1.27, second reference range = 1.26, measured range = 0.855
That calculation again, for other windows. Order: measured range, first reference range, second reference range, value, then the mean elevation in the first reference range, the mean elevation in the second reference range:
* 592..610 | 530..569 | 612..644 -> -2.0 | 1.38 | 1.03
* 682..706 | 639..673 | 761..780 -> -3.2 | 1.21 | 0.898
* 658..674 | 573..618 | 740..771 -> -0.4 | 1.27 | 1.17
